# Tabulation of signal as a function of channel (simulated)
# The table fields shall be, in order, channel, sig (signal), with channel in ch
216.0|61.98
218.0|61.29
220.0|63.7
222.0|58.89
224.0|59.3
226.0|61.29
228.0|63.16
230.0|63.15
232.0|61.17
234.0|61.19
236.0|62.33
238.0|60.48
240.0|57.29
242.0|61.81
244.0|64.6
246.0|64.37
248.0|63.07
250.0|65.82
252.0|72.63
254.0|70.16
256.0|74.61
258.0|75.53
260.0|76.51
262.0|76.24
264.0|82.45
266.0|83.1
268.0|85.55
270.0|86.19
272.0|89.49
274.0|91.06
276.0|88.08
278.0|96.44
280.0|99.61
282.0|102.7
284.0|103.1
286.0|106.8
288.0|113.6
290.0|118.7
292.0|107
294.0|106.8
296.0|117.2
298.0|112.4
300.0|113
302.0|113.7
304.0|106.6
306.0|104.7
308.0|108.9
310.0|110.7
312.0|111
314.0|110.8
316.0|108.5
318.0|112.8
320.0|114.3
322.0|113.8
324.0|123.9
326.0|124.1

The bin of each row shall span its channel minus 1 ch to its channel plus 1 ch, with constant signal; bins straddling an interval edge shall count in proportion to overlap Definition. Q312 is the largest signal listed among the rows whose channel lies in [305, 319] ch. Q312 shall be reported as 112.8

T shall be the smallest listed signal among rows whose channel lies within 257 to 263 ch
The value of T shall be 75.53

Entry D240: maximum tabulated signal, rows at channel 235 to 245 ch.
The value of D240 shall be 64.6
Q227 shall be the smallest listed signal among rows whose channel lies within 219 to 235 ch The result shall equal 58.89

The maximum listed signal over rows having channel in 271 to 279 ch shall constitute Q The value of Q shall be 96.44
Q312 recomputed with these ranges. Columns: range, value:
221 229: 63.16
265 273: 89.49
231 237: 62.33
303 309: 108.9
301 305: 113.7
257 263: 76.51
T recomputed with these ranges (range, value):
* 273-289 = 88.08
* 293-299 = 106.8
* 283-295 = 103.1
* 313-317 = 108.5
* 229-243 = 57.29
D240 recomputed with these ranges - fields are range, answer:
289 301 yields 118.7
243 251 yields 65.82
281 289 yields 113.6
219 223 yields 63.7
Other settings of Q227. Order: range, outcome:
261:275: 76.24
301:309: 104.7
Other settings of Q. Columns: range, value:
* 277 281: 99.61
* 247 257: 74.61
